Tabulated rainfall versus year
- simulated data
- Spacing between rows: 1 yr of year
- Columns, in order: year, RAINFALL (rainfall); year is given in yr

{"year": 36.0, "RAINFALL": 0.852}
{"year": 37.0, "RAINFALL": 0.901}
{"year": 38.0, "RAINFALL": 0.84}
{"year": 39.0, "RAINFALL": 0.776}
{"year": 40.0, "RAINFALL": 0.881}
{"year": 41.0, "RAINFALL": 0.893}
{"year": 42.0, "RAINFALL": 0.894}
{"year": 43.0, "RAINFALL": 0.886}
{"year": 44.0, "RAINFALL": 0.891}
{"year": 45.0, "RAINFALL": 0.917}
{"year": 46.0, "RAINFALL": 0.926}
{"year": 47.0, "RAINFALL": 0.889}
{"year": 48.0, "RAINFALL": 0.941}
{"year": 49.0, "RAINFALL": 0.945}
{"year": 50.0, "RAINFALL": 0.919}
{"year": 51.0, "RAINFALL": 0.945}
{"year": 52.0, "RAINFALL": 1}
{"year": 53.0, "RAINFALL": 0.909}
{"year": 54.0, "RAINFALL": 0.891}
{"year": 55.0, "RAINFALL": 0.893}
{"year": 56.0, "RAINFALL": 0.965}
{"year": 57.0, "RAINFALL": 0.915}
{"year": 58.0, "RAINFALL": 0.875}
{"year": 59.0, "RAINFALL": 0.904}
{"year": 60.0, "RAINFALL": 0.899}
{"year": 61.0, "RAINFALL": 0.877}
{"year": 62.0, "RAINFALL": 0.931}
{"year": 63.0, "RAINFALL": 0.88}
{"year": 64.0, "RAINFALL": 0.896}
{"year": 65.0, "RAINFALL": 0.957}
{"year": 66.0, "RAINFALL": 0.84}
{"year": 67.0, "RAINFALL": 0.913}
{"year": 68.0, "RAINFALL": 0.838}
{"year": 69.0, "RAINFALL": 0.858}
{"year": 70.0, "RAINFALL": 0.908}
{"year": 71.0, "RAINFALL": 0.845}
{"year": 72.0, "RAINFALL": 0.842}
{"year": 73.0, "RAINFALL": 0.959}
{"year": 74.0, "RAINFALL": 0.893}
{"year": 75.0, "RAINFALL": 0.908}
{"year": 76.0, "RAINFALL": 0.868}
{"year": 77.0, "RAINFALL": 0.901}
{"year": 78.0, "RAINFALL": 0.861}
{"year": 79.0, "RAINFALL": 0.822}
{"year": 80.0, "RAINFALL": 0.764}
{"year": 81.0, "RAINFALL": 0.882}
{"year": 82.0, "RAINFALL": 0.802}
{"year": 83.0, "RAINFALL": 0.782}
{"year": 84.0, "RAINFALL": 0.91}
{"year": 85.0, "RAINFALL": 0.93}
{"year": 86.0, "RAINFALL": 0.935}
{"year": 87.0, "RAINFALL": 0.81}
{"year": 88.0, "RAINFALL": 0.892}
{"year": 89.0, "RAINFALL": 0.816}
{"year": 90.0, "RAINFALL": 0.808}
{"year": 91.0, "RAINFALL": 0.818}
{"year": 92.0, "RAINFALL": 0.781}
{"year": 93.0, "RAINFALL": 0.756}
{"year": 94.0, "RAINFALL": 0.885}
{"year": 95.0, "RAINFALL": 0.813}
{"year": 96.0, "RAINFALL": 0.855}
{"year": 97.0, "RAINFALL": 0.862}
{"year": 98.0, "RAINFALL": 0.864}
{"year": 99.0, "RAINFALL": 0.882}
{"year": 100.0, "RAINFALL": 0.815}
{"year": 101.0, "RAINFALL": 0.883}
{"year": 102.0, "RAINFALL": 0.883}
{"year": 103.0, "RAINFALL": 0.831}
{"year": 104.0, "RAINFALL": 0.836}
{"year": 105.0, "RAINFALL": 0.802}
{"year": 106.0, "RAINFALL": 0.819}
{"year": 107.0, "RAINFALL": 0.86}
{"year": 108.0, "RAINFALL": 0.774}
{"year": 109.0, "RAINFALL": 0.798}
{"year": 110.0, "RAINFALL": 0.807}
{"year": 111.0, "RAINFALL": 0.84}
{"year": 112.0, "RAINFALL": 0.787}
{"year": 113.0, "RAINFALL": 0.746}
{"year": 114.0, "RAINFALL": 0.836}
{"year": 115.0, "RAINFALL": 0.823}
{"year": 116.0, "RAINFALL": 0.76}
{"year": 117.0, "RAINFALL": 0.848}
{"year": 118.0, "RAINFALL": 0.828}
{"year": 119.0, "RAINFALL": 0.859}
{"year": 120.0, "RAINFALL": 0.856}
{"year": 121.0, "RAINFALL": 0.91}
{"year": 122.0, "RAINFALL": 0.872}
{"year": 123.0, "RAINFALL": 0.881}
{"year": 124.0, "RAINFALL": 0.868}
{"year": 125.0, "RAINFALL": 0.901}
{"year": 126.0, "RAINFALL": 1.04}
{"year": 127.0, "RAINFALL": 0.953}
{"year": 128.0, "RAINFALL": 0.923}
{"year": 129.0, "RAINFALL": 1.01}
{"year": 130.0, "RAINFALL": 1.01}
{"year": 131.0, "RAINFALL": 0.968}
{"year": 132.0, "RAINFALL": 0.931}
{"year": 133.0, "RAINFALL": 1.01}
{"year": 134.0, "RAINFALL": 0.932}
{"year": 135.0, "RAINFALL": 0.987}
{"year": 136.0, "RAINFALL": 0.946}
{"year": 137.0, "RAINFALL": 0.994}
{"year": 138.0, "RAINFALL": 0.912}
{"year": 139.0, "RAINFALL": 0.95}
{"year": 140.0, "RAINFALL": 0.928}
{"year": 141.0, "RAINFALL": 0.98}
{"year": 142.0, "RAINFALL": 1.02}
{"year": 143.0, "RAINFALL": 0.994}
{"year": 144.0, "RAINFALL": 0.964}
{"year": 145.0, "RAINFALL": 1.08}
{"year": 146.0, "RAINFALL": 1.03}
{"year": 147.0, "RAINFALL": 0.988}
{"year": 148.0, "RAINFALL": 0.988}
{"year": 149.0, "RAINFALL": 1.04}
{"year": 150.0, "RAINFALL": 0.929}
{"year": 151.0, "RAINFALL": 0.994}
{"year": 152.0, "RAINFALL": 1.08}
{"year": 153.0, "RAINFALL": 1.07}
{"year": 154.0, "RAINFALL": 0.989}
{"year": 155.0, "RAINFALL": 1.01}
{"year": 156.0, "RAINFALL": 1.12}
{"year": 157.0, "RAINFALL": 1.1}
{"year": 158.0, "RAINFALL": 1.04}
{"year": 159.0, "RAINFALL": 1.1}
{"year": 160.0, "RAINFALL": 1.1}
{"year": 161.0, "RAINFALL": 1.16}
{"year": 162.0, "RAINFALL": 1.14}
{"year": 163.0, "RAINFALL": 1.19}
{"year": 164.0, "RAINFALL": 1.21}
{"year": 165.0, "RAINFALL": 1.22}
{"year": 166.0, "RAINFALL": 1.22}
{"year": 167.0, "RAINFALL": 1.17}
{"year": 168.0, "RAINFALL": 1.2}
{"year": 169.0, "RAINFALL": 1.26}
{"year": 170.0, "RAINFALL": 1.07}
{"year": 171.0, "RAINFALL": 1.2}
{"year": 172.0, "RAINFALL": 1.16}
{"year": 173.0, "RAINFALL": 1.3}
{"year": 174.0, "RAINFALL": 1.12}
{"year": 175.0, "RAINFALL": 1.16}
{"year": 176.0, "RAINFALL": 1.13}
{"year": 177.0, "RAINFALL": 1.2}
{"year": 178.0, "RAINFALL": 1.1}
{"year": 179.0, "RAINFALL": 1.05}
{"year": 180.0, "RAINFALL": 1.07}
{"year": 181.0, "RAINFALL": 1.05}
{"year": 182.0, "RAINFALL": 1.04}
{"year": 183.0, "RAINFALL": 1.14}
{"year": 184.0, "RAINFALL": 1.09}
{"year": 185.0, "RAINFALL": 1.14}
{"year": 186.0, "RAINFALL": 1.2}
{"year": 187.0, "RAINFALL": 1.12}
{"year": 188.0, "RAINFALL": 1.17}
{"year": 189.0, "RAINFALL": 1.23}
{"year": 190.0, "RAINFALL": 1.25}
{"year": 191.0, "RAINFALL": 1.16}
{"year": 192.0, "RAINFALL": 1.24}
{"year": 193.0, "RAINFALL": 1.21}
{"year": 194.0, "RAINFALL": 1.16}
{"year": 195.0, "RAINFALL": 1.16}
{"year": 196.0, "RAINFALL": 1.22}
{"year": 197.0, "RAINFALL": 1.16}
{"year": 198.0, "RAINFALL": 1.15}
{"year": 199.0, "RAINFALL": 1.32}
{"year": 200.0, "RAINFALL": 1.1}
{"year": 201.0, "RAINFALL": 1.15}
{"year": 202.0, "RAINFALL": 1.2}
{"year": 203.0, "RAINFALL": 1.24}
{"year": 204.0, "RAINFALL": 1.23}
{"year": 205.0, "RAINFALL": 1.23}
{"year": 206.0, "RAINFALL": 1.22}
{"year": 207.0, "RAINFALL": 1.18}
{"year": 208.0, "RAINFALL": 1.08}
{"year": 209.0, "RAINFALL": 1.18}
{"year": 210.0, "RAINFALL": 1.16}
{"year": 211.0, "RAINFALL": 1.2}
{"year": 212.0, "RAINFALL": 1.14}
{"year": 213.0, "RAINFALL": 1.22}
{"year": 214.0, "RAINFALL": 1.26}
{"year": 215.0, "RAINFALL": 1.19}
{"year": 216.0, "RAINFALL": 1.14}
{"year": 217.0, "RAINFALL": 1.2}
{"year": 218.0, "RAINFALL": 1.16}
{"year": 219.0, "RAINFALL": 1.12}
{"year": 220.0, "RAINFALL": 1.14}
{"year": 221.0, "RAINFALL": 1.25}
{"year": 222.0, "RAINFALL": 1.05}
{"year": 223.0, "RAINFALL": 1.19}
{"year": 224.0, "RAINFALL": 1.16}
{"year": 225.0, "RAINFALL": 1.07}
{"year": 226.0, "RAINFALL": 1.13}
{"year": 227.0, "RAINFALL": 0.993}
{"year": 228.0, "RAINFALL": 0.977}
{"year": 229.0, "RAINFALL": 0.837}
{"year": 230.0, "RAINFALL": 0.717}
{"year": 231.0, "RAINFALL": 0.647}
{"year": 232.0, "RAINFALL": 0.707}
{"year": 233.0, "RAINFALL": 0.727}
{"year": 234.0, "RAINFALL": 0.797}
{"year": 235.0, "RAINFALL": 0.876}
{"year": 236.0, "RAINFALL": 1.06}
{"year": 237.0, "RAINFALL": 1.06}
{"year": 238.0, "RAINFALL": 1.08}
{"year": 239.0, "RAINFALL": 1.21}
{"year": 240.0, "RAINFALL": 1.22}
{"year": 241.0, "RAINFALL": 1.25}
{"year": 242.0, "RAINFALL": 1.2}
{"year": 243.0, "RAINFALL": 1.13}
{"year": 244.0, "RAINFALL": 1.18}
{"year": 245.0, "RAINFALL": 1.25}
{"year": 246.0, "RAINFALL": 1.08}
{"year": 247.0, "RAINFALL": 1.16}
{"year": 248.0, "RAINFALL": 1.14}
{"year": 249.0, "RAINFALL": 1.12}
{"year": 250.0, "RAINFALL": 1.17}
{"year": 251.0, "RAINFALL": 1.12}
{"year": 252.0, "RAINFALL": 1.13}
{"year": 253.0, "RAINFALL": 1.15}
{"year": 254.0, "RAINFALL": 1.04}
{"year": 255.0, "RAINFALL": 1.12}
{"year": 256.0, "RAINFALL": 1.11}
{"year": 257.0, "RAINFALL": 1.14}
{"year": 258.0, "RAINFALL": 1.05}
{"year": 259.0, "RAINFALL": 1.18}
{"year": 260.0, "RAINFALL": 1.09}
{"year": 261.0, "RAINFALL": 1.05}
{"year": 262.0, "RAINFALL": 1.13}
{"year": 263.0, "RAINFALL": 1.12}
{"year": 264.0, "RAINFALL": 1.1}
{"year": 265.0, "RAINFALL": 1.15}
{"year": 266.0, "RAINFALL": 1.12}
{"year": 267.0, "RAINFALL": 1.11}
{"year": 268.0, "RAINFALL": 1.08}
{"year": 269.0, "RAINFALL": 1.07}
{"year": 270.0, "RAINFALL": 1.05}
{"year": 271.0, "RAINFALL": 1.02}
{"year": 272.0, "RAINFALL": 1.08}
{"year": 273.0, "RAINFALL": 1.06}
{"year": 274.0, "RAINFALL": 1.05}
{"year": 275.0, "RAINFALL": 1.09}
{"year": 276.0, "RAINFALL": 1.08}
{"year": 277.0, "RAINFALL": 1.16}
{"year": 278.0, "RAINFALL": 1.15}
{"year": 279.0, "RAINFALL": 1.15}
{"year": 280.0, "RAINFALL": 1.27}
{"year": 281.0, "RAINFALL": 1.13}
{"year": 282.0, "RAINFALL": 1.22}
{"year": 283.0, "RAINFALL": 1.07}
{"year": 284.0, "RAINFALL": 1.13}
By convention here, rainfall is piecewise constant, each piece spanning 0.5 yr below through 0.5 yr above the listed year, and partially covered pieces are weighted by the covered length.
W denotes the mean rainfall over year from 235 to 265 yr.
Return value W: 1.13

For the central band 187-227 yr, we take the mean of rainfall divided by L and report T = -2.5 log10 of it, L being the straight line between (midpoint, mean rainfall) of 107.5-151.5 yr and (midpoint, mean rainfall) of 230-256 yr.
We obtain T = -0.16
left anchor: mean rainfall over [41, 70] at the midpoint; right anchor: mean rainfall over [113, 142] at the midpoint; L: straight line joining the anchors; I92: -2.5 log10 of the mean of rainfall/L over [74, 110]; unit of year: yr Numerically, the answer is 0.09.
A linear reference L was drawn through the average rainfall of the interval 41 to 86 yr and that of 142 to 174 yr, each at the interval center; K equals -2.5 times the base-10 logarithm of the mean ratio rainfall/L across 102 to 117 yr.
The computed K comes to 0.218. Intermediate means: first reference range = 0.893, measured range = 0.812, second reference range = 1.1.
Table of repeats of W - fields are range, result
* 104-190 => 1.01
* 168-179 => 1.17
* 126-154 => 0.987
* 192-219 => 1.19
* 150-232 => 1.13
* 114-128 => 0.877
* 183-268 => 1.12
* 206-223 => 1.17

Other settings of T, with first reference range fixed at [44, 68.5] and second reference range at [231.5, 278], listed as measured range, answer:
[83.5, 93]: 0.108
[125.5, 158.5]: -0.010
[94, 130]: 0.124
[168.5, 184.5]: -0.116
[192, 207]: -0.154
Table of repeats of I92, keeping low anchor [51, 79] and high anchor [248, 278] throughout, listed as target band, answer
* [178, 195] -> -0.12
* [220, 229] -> -0.03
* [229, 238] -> 0.27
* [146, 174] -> -0.12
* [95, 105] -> 0.10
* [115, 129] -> 0.08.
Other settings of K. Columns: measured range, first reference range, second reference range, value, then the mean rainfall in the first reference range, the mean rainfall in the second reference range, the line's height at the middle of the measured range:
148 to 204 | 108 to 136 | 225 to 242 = -0.227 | 0.887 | 0.966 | 0.925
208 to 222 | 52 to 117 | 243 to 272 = -0.119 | 0.857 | 1.11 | 1.05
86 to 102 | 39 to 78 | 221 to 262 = 0.112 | 0.9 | 1.06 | 0.932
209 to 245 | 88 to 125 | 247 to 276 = -0.033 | 0.834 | 1.1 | 1.04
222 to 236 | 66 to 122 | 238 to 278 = 0.166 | 0.845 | 1.12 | 1.07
